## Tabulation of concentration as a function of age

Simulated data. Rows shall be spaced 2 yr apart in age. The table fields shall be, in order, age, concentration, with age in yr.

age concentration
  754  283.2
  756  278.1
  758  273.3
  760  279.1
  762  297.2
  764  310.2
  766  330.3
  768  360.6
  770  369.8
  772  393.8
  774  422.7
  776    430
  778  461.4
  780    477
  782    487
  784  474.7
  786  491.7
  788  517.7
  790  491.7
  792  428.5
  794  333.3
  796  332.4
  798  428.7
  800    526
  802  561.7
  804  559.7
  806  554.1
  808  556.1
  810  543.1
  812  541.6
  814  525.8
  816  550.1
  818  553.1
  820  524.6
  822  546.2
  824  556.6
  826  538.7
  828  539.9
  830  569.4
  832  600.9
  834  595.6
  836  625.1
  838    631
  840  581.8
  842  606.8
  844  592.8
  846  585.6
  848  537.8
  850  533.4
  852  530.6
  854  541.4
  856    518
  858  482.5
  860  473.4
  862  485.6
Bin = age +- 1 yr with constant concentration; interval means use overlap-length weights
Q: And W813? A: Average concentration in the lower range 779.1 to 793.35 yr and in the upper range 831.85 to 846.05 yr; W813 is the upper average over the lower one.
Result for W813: 1.3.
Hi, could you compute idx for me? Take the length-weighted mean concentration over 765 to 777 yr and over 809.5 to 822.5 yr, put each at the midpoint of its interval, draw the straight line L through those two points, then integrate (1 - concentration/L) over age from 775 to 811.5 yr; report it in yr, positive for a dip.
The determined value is -1.7 yr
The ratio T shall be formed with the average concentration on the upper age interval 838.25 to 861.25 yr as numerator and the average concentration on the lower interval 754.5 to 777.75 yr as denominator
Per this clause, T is 1.59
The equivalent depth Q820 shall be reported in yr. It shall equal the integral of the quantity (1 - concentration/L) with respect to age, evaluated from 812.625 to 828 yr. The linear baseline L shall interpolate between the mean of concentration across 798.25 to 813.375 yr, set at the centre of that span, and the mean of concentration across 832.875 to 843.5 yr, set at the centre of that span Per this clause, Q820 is 0.8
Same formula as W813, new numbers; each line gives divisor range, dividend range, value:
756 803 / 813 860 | 1.36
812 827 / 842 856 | 1.02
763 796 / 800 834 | 1.31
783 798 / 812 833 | 1.26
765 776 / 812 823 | 1.42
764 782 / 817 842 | 1.42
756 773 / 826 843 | 1.82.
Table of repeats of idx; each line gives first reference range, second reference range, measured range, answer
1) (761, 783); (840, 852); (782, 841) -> -4.6 yr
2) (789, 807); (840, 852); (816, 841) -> -1.8 yr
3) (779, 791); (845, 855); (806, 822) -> -0.9 yr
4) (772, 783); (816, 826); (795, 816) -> -0.1 yr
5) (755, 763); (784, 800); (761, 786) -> -3.6 yr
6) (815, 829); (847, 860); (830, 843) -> -1.7 yr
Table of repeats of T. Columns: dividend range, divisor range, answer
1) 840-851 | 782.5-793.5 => 1.21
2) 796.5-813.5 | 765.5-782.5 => 1.27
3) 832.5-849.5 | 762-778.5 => 1.57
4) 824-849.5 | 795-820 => 1.12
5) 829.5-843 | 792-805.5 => 1.31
